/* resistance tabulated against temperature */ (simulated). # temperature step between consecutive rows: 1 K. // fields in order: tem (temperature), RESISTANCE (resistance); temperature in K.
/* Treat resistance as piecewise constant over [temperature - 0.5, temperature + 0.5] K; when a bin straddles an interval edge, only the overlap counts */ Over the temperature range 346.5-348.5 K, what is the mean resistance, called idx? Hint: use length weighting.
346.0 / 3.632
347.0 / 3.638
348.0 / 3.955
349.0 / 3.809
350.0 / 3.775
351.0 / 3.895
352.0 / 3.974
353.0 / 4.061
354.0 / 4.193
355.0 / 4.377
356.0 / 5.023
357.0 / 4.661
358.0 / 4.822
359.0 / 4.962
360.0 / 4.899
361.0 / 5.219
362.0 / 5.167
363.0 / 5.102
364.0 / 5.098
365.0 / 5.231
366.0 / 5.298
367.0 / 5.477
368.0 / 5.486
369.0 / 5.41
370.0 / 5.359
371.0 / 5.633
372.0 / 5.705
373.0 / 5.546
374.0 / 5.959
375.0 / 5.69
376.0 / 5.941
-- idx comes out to 3.8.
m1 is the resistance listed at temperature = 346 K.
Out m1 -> 3.632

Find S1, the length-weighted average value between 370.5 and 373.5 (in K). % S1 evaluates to 5.63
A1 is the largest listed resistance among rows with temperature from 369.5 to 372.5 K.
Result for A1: 5.705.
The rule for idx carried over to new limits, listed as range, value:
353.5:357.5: 4.56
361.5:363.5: 5.13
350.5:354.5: 4.03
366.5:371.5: 5.47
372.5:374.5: 5.75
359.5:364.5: 5.1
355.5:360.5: 4.87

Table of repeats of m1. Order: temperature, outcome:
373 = 5.546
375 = 5.69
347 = 3.638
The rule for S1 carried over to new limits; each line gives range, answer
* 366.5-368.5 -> 5.48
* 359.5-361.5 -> 5.06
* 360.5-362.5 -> 5.19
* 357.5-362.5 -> 5.01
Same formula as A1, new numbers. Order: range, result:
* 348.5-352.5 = 3.974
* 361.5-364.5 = 5.167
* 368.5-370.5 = 5.41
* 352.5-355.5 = 4.377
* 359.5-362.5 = 5.219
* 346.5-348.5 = 3.955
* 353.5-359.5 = 5.023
